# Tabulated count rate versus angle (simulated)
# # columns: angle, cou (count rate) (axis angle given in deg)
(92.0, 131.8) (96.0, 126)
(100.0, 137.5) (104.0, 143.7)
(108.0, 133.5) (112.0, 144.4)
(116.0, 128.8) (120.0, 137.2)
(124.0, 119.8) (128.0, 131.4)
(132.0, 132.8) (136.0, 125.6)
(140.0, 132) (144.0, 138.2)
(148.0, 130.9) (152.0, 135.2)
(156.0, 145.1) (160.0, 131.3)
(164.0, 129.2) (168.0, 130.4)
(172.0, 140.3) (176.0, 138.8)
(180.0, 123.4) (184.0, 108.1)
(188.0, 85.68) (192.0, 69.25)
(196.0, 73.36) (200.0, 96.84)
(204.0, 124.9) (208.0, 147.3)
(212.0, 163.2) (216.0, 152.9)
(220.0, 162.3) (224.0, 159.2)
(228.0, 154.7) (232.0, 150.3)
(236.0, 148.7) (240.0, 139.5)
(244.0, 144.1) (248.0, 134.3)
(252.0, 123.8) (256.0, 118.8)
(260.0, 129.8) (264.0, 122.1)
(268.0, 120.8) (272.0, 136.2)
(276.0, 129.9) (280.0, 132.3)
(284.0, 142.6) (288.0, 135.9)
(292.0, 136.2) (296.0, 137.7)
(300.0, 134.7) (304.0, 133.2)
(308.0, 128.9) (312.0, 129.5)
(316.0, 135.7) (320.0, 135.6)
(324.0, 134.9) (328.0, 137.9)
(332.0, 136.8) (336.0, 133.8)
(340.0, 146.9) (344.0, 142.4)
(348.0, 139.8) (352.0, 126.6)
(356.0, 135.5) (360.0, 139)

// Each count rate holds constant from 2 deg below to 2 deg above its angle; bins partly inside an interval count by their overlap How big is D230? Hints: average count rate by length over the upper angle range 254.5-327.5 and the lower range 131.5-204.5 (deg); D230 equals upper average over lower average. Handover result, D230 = 1.1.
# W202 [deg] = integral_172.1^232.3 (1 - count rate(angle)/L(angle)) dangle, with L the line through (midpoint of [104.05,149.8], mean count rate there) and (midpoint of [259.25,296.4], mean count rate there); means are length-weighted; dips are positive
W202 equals 2.4 deg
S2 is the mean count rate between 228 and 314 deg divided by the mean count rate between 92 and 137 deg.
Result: 1.01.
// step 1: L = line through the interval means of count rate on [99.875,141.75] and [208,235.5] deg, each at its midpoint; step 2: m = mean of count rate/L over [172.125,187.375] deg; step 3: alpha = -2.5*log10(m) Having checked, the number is 0.20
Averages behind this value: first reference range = 133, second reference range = 156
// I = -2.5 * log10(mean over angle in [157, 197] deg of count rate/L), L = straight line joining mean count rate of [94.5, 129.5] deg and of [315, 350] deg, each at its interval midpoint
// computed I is 0.18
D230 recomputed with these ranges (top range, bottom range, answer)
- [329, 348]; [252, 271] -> 1.13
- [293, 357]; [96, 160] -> 1.01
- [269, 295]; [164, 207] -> 1.22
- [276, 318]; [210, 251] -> 0.89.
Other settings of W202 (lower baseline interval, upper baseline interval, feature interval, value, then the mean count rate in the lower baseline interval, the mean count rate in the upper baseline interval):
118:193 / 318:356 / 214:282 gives -3.68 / 126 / 137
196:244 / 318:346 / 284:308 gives 0.70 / 142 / 138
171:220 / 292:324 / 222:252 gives -4.95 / 120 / 134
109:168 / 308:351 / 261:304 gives 0.94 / 133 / 137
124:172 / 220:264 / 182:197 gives 5.65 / 133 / 140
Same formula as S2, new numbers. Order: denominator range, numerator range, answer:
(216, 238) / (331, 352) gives 0.90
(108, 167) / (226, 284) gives 1.01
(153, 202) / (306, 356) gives 1.18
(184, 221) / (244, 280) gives 1.09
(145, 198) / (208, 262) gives 1.22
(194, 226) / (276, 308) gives 1.00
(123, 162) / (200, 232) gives 1.12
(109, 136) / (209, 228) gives 1.20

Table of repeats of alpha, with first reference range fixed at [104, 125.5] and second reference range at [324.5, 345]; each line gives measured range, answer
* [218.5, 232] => -0.15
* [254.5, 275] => 0.10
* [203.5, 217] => -0.10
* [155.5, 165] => 0.01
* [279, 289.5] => 0.00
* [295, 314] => 0.05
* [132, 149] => 0.02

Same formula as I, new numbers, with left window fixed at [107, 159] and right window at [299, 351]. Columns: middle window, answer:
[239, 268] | 0.05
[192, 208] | 0.31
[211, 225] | -0.18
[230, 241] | -0.09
